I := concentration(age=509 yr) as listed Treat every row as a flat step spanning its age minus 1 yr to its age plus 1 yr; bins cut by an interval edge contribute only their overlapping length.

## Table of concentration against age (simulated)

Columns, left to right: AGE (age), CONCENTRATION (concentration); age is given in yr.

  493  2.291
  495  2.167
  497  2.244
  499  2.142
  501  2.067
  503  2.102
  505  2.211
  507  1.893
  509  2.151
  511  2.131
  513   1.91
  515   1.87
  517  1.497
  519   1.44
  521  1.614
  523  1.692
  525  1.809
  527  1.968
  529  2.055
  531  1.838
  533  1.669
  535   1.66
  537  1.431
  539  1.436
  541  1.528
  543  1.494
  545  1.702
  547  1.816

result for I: 2.151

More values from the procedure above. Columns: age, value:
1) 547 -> 1.816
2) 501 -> 2.067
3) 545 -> 1.702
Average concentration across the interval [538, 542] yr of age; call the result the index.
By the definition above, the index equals 1.48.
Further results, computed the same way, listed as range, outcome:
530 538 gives 1.65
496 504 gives 2.14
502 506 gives 2.16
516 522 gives 1.52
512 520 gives 1.68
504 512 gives 2.1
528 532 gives 1.95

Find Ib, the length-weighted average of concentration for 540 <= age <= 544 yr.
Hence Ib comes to 1.51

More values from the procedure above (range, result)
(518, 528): 1.7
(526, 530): 2.01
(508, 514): 2.06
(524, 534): 1.87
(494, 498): 2.21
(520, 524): 1.65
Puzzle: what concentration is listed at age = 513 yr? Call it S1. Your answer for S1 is 1.91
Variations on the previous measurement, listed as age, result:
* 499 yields 2.142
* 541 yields 1.528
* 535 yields 1.66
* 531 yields 1.838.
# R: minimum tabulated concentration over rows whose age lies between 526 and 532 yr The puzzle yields 1.838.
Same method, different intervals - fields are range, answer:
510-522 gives 1.44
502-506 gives 2.102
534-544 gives 1.431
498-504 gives 2.067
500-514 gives 1.893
